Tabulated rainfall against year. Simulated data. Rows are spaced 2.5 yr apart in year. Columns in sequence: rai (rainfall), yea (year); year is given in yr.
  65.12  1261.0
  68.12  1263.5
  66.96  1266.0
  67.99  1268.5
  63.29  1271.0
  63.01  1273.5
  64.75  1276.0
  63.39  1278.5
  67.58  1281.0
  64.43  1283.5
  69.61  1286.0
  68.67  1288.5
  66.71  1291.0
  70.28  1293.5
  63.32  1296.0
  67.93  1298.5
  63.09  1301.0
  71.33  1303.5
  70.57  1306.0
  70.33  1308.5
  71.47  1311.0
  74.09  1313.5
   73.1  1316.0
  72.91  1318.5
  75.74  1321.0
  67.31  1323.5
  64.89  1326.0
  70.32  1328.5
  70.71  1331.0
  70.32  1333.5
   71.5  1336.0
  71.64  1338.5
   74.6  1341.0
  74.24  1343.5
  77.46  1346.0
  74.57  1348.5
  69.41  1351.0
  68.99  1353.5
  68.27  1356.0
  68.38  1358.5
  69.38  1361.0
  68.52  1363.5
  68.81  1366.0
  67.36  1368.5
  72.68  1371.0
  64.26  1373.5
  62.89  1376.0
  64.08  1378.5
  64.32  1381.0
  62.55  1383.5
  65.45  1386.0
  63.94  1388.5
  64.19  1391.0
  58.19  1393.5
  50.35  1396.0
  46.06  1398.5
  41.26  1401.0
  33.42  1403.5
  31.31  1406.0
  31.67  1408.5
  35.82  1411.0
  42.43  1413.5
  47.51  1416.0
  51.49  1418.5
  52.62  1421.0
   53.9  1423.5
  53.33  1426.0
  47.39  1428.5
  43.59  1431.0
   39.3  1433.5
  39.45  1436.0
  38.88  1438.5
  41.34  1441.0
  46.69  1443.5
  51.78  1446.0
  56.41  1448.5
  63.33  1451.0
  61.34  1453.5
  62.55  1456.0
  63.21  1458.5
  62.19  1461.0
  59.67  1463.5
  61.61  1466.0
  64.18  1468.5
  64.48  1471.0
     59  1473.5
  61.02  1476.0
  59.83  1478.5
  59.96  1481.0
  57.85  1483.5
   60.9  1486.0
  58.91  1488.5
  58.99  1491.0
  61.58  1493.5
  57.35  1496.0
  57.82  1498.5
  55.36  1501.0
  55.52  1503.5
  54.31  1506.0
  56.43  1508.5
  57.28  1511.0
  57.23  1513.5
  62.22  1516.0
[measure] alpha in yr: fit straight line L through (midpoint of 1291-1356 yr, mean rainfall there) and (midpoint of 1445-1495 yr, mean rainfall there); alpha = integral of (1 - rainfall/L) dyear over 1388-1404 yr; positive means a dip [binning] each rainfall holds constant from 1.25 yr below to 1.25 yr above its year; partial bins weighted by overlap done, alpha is 3.5 yr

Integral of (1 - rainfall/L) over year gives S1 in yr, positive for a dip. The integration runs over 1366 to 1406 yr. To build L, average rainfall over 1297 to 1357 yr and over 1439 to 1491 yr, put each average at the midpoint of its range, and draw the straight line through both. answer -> 4.6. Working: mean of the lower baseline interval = 71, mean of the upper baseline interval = 58.5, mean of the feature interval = 58.2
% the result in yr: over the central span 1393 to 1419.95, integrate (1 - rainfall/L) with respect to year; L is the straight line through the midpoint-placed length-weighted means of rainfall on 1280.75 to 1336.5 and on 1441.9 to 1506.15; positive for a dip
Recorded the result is 8.93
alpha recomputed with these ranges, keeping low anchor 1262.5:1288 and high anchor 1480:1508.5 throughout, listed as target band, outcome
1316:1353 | -4.6 yr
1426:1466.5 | 5.0 yr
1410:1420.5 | 2.7 yr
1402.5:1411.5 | 4.2 yr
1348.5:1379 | -2.6 yr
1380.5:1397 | 0.1 yr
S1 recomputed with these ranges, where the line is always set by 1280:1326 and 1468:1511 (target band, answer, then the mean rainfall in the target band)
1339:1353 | -1.4 yr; 73.7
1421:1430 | 1.6 yr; 51.5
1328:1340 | -0.6 yr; 71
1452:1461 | -0.2 yr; 62.4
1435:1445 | 3.2 yr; 41.9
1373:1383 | 0.2 yr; 63.8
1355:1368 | -0.5 yr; 68.6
